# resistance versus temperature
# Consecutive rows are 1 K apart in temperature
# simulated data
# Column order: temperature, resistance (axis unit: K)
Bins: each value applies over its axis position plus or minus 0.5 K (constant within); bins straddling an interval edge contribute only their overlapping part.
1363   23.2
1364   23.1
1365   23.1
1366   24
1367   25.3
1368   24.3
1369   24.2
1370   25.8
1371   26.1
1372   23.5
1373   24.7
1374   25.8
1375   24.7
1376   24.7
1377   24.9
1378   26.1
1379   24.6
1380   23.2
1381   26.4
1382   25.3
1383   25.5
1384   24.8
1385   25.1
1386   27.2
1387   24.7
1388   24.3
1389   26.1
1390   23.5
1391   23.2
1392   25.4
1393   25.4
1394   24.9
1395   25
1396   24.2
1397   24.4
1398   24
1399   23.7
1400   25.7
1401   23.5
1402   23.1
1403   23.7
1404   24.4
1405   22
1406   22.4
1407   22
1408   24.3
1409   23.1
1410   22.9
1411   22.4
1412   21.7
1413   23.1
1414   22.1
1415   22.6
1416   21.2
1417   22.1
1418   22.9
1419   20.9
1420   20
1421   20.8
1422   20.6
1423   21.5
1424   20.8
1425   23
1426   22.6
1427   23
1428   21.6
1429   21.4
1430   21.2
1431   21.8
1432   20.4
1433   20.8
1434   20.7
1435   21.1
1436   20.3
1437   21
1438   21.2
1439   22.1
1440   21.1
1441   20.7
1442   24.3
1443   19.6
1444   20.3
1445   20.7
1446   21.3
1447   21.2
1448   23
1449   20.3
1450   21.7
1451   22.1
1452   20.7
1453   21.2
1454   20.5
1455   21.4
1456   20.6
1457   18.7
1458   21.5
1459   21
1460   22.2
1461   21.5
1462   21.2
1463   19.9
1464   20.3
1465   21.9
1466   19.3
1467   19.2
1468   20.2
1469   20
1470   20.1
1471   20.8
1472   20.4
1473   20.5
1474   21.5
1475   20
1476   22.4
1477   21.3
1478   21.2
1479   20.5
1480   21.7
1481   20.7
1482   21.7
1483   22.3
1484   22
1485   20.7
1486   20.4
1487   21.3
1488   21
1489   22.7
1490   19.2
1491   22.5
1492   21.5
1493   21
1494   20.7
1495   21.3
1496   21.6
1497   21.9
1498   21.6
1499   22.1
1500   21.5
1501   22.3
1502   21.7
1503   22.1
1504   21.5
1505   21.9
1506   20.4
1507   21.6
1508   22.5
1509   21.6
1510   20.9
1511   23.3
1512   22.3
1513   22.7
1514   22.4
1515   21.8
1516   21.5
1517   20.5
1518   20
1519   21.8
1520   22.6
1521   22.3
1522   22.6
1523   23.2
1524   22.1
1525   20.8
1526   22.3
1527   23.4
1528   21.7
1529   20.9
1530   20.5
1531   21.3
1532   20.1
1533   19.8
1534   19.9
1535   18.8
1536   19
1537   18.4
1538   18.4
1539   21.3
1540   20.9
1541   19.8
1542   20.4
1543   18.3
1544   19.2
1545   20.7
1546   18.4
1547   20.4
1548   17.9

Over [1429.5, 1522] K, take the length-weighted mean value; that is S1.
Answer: 21.2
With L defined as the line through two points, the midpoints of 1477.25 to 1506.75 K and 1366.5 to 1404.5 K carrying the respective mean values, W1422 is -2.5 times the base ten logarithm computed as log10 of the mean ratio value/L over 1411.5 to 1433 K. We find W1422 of 0.09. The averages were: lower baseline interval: 24.8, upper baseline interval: 21.4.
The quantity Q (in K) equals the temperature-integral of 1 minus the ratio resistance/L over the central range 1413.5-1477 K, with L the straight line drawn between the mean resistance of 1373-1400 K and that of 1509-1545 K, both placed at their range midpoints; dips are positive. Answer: 5.8 K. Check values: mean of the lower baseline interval 24.9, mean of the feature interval 21.1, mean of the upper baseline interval 21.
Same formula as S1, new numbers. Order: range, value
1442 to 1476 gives 20.8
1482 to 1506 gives 21.5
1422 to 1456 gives 21.3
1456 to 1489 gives 20.9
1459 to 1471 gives 20.6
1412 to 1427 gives 21.8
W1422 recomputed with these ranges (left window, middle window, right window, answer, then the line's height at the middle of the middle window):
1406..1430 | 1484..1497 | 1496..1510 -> 0.027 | 21.8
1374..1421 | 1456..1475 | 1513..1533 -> 0.106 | 22.7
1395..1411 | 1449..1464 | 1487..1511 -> 0.074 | 22.4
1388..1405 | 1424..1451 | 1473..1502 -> 0.078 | 23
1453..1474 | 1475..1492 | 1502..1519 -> -0.013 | 21.1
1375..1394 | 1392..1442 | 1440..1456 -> 0.033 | 23.1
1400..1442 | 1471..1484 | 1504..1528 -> 0.037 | 21.9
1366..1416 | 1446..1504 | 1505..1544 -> 0.057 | 22.3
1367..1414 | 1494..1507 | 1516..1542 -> -0.001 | 21.6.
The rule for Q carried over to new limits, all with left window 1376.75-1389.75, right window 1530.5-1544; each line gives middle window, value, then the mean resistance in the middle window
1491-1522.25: -1.41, 21.7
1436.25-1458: 1.71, 21.1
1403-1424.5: 1.79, 22.1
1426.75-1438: 1.10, 21.2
